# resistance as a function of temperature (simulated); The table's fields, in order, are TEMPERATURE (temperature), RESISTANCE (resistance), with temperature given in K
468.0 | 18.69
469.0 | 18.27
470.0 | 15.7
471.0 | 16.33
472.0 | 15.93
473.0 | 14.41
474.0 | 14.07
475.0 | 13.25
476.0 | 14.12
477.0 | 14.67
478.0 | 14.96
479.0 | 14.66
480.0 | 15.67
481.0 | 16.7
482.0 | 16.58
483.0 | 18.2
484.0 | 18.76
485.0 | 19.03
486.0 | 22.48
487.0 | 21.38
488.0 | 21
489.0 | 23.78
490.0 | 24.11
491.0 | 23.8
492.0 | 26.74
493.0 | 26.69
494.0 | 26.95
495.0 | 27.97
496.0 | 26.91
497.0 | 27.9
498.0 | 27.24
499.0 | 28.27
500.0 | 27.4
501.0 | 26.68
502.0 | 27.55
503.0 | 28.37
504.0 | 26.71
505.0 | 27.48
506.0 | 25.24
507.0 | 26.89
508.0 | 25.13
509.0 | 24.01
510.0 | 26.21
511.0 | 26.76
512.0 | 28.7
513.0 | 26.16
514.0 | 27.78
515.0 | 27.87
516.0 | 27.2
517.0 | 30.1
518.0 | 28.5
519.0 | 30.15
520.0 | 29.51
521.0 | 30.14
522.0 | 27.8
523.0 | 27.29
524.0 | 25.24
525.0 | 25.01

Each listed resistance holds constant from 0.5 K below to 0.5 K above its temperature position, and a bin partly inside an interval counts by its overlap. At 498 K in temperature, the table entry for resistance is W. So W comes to 27.24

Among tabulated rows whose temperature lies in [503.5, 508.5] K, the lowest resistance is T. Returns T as 25.13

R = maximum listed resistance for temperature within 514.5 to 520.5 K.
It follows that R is 30.15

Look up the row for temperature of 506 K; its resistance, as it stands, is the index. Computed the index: 25.24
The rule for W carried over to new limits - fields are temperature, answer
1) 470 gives 15.7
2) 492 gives 26.74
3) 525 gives 25.01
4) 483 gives 18.2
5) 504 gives 26.71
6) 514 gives 27.78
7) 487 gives 21.38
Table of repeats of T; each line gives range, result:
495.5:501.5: 26.68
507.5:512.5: 24.01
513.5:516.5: 27.2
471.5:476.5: 13.25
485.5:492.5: 21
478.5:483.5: 14.66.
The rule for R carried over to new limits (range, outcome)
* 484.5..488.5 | 22.48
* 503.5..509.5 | 27.48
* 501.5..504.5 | 28.37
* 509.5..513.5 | 28.7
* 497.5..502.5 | 28.27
